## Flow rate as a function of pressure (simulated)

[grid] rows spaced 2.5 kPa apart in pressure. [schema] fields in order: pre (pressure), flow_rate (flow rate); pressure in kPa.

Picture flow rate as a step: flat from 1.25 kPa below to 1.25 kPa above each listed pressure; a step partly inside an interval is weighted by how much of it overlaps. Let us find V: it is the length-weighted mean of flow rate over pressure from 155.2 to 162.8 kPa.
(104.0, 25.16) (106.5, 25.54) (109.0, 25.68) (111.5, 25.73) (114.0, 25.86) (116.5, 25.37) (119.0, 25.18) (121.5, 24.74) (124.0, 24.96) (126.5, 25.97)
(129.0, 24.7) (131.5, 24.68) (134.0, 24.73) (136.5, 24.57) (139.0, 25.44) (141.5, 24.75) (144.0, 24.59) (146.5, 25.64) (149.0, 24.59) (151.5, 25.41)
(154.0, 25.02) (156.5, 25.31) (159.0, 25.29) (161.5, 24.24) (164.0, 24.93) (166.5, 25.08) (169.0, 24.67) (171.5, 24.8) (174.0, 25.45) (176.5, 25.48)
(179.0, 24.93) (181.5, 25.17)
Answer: 24.9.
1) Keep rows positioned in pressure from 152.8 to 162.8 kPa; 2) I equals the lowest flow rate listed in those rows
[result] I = 24.24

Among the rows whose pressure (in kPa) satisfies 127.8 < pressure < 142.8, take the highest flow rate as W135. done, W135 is 25.44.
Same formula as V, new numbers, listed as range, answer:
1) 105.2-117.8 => 25.6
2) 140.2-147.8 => 25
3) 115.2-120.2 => 25.3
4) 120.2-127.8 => 25.2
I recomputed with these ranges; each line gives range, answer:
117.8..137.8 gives 24.57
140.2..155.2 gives 24.59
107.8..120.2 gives 25.18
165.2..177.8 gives 24.67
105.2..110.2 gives 25.54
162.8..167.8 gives 24.93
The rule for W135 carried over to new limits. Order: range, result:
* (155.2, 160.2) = 25.31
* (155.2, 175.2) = 25.45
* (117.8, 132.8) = 25.97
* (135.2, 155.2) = 25.64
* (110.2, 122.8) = 25.86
